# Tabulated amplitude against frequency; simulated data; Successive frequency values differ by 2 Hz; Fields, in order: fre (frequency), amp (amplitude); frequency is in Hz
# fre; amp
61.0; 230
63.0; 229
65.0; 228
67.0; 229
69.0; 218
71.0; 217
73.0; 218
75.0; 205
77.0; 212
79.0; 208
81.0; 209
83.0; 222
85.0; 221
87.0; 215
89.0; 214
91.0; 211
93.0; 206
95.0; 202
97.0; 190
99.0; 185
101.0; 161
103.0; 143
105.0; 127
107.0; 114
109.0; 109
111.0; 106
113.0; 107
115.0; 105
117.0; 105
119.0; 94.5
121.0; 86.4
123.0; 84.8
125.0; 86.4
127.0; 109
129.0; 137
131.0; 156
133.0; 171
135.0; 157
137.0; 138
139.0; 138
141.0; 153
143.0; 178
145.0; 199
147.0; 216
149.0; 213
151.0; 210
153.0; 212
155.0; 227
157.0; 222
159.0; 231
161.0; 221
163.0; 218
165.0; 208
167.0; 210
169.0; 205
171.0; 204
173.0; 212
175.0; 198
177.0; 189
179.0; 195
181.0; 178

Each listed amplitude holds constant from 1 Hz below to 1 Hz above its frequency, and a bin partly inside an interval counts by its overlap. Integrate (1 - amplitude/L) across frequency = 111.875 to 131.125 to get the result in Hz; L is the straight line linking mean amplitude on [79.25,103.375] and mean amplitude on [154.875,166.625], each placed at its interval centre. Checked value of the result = 9.6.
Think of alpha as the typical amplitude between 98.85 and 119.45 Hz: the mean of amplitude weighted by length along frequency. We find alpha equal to 122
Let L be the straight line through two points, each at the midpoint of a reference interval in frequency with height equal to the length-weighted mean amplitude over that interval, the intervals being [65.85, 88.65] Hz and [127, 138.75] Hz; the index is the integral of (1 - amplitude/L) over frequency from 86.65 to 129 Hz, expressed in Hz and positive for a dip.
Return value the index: 9.7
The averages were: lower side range 216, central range 140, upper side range 147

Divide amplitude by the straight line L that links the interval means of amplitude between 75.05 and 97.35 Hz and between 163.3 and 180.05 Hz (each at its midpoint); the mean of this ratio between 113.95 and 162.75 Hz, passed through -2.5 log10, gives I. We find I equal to 0.26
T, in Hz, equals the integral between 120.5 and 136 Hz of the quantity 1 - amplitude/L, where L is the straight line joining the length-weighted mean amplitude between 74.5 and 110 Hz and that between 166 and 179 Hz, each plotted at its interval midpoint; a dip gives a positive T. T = 5.5 Hz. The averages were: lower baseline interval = 186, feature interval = 125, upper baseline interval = 202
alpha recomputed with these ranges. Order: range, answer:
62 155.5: 172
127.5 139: 149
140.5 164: 210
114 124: 95.1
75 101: 206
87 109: 174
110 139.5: 118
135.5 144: 152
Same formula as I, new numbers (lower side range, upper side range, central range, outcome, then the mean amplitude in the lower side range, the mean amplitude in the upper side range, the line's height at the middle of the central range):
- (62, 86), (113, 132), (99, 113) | 0.130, 218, 107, 145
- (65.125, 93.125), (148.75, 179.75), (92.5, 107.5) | 0.275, 215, 211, 214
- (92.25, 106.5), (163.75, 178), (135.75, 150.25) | 0.087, 171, 204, 191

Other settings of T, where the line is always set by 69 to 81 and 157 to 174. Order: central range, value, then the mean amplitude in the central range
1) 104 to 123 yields 9.6 Hz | 105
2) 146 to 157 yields -0.1 Hz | 216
